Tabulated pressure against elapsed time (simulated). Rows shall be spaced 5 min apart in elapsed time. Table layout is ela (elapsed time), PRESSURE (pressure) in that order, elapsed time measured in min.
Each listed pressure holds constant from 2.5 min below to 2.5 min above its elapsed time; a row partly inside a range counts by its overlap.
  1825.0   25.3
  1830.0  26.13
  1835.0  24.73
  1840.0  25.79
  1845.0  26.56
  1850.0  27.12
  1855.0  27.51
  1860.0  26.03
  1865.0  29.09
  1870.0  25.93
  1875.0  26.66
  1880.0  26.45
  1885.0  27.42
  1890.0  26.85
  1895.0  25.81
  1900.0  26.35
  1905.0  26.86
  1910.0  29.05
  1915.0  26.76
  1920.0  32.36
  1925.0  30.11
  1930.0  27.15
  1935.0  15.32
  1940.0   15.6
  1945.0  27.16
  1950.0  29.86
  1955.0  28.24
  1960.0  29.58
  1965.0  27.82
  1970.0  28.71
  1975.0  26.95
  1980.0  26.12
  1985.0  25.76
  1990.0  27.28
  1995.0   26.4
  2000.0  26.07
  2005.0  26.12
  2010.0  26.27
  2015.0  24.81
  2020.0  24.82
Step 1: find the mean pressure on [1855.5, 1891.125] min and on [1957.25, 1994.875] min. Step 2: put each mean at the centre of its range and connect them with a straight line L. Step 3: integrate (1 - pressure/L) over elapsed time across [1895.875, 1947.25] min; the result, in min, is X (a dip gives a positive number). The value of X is 2.8 min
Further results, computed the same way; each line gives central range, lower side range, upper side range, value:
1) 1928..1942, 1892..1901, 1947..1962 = 4.4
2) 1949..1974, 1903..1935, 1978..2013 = -1.6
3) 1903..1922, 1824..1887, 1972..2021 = -1.7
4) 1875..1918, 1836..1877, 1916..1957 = -1.2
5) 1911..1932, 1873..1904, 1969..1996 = -1.9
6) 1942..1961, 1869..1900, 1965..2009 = -1.2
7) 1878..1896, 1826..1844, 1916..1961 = -0.6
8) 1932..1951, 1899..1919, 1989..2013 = 4.0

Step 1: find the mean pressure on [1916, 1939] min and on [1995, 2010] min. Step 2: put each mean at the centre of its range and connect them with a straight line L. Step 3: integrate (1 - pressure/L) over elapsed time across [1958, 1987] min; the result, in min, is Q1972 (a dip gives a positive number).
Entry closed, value -1.74 min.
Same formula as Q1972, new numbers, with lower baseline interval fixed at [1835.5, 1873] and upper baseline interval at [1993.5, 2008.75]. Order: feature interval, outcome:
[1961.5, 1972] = -0.8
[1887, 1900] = 0.1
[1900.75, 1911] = -0.4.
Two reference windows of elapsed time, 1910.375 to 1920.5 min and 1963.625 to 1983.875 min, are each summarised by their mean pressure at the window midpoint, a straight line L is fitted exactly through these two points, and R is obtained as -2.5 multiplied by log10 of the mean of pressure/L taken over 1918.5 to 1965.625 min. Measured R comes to 0.08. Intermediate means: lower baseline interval 28.9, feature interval 26.1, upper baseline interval 27.3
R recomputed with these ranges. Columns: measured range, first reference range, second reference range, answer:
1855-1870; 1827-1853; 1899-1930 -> -0.018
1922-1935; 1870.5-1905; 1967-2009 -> 0.016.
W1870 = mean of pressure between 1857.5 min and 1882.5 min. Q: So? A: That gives 26.8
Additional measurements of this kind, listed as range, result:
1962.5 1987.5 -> 27.1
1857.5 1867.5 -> 27.6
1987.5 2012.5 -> 26.4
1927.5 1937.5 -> 21.2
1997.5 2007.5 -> 26.1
